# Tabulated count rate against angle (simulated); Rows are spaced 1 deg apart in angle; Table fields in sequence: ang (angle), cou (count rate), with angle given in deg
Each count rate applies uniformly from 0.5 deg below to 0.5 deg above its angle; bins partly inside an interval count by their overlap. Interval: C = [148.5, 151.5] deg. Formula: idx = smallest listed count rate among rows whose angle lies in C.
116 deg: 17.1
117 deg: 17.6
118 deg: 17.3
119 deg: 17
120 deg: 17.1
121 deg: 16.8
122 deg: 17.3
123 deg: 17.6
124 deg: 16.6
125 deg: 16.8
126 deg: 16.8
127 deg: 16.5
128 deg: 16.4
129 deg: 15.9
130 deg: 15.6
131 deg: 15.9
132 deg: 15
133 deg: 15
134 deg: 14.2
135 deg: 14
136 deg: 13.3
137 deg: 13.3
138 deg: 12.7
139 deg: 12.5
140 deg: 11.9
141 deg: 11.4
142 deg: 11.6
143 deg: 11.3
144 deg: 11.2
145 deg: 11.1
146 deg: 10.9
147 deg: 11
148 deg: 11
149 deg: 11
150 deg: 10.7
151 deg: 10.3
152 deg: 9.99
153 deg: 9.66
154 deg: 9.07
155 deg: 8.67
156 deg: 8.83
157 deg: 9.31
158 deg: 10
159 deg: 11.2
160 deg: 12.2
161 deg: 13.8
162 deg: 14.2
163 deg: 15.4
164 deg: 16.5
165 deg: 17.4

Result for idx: 10.3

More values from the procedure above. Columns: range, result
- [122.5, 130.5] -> 15.6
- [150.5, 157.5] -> 8.67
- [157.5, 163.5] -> 10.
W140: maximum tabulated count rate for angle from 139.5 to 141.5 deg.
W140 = 11.9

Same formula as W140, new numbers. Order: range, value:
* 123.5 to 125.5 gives 16.8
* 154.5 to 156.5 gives 8.83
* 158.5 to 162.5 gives 14.2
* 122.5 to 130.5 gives 17.6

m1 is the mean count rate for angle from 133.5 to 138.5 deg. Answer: 13.5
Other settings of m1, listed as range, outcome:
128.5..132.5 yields 15.6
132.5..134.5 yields 14.6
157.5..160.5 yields 11.1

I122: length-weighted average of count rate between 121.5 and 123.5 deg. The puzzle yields 17.5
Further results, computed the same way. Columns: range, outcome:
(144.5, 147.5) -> 11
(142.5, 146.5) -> 11.1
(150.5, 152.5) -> 10.1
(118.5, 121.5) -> 17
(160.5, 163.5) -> 14.5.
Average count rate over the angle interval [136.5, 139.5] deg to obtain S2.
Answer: 12.8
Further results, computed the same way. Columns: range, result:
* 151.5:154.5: 9.57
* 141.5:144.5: 11.4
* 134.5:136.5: 13.7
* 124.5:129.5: 16.5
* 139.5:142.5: 11.6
